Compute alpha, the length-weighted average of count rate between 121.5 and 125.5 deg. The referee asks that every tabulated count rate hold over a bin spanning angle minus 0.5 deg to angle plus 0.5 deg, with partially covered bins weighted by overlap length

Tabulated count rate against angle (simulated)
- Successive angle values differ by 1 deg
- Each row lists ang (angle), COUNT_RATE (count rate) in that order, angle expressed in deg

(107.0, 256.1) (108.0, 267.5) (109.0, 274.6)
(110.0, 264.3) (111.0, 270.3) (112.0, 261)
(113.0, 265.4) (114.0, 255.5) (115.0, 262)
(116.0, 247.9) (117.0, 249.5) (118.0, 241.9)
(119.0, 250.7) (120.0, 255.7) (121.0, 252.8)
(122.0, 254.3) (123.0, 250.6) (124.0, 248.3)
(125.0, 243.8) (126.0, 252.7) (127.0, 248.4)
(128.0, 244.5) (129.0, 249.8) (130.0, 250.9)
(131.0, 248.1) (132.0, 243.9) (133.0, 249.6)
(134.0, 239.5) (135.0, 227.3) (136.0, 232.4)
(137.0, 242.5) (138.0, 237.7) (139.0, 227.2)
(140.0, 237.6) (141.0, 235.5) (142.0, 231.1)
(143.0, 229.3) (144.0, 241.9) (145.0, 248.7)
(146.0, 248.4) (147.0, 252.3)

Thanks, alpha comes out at 249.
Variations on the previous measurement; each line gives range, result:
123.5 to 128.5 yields 248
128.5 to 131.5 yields 250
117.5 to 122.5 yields 251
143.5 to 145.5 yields 245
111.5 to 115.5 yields 261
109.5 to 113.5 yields 265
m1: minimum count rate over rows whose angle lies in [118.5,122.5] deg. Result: 250.7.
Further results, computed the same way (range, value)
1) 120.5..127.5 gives 243.8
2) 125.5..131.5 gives 244.5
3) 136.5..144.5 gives 227.2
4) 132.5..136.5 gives 227.3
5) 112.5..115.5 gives 255.5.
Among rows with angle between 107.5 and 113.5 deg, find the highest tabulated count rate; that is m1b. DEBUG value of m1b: 274.6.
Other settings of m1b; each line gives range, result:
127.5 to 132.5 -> 250.9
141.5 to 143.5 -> 231.1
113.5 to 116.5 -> 262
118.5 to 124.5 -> 255.7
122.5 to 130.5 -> 252.7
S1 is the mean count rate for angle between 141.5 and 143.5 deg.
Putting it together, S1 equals 230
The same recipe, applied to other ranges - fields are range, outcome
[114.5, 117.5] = 253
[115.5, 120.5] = 249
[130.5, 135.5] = 242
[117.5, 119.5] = 246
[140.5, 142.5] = 233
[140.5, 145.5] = 237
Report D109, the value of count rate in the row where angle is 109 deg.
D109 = 274.6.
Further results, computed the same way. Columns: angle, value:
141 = 235.5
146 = 248.4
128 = 244.5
